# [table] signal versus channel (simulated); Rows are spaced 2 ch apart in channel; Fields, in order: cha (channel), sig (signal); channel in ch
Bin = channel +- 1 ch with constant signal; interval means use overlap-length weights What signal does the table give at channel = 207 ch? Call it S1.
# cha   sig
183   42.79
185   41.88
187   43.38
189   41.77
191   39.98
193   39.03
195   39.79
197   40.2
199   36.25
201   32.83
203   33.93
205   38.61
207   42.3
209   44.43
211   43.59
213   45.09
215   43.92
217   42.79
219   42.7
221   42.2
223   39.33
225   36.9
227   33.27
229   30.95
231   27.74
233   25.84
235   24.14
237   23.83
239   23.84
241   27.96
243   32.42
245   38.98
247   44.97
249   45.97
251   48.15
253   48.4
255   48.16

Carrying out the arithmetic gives 42.3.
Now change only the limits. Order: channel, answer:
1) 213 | 45.09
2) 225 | 36.9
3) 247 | 44.97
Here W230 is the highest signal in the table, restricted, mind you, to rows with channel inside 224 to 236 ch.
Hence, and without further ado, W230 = 36.9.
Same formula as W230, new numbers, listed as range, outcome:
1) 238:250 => 45.97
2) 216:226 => 42.79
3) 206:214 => 45.09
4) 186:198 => 43.38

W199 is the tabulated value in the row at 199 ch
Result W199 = 36.25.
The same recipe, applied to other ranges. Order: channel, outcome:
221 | 42.2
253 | 48.4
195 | 39.79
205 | 38.61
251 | 48.15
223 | 39.33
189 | 41.77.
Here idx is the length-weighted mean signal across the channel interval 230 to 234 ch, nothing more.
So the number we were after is 26.8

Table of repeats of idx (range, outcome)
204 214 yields 42.8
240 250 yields 38.1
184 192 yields 41.8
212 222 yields 43.3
